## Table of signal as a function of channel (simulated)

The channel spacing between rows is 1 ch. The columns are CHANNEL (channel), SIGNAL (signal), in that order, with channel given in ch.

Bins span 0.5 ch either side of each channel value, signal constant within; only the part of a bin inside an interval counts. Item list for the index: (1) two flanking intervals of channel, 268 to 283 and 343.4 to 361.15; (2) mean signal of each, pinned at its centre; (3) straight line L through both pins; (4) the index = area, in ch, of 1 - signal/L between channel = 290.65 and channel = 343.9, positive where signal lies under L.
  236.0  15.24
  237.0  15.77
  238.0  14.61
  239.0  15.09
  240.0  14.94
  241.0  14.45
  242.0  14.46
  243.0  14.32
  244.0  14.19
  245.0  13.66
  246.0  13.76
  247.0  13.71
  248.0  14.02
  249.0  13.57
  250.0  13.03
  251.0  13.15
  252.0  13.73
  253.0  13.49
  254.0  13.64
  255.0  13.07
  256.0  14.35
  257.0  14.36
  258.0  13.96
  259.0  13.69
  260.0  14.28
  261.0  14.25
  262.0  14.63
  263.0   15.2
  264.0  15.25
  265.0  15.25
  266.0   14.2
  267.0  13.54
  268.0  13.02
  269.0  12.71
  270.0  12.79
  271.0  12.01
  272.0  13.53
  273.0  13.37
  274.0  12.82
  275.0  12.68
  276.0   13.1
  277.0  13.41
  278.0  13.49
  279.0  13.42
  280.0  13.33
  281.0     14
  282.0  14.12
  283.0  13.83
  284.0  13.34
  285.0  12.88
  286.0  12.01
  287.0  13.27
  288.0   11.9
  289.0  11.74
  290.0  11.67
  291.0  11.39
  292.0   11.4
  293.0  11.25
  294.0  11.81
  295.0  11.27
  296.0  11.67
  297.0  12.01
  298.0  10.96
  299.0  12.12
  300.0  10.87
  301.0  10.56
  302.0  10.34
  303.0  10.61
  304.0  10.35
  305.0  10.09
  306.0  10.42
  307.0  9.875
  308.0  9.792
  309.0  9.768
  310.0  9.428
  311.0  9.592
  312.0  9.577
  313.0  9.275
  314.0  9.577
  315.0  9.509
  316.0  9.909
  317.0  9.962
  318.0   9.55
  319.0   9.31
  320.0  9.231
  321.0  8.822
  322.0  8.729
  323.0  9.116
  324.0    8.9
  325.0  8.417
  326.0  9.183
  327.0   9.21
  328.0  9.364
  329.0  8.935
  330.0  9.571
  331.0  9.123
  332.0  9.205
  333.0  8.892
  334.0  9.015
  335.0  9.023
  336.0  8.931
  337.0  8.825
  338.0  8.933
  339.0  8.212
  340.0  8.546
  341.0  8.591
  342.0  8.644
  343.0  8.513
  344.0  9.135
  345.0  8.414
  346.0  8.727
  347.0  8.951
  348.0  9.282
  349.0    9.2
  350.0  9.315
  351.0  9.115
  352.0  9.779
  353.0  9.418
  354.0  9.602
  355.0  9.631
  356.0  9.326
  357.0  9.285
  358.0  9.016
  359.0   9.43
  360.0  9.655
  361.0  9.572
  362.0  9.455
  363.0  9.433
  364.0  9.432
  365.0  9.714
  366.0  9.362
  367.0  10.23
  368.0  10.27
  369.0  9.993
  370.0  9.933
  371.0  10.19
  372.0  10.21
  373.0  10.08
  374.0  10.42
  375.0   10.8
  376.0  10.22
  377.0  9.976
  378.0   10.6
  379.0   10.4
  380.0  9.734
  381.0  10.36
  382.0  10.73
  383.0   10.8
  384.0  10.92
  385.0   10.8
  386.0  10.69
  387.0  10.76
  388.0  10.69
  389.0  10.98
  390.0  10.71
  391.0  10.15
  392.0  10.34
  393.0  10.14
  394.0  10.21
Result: 6.5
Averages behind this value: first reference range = 13.2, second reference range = 9.26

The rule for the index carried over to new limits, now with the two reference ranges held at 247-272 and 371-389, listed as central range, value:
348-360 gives 1.95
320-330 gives 2.49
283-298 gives 1.10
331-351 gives 4.64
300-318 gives 3.62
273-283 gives -0.09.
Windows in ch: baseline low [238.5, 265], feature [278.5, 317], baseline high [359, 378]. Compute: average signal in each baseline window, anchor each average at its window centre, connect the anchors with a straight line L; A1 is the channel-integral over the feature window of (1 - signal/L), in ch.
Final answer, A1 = 3.8 ch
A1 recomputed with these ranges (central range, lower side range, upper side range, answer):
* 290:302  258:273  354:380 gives 1.2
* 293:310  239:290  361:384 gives 2.3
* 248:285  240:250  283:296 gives -1.7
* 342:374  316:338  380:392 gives 1.4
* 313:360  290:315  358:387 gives 5.6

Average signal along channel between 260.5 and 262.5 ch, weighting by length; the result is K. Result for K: 14.4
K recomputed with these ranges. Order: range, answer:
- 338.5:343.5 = 8.5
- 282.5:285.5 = 13.3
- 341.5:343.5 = 8.58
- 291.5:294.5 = 11.5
